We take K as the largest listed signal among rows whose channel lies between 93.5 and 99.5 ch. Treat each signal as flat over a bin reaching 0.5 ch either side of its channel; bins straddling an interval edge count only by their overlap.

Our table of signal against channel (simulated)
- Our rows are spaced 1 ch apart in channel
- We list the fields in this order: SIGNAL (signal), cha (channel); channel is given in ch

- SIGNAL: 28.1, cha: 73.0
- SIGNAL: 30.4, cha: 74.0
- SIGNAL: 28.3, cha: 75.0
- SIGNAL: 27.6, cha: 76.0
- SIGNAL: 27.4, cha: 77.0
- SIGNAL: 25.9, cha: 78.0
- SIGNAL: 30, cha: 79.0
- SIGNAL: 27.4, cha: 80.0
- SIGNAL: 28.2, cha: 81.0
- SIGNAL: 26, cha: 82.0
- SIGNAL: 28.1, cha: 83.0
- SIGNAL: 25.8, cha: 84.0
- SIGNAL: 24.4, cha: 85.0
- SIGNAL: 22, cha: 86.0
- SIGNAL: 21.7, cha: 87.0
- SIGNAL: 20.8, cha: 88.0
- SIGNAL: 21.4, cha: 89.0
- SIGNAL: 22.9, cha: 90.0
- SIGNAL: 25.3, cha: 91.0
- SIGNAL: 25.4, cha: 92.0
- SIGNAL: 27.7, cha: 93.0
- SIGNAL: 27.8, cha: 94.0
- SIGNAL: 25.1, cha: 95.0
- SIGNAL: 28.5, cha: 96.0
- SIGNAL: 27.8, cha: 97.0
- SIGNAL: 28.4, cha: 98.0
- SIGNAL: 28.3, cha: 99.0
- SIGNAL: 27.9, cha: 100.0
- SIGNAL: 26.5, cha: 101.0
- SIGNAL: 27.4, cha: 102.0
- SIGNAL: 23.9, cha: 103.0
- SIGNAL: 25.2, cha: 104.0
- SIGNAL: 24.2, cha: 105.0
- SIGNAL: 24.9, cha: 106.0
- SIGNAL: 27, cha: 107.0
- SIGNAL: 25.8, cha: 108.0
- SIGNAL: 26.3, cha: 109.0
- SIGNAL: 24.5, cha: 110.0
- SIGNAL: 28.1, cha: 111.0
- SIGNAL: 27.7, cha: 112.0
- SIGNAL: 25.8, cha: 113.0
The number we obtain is 28.5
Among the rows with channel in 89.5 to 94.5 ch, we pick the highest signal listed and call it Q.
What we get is 27.8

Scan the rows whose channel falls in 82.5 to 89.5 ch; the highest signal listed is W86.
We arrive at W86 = 28.1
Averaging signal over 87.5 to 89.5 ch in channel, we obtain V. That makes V 21.1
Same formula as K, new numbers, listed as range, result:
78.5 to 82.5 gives 30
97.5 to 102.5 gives 28.4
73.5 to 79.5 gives 30.4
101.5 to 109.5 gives 27.4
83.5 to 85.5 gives 25.8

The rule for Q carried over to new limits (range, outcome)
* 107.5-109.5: 26.3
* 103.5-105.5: 25.2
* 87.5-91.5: 25.3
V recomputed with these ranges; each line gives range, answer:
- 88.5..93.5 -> 24.5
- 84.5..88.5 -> 22.2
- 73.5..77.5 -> 28.4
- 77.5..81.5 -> 27.9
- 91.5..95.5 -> 26.5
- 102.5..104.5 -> 24.5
